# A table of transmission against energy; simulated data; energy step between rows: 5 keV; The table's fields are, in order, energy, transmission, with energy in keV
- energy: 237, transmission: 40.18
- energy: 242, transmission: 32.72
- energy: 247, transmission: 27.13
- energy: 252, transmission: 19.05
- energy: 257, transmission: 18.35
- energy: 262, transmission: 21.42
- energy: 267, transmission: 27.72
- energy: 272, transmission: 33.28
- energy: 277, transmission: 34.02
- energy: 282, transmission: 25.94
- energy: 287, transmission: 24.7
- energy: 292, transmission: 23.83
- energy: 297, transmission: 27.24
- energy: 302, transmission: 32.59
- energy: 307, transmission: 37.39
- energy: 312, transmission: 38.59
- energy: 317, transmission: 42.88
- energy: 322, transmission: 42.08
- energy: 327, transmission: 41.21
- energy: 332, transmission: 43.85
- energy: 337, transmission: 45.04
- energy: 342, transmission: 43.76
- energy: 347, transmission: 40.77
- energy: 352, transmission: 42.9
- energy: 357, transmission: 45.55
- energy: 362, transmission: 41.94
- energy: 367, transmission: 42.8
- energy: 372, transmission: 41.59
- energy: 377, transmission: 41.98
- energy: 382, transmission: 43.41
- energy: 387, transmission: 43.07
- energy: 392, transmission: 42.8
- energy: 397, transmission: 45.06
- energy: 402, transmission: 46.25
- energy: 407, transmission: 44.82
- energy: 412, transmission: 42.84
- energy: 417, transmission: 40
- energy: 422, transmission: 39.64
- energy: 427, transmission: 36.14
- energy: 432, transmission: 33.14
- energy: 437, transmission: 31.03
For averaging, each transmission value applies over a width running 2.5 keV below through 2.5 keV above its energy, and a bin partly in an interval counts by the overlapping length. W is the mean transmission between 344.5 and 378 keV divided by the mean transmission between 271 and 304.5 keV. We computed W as 1.5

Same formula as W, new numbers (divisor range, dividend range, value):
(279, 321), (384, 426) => 1.34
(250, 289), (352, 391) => 1.67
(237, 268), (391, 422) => 1.70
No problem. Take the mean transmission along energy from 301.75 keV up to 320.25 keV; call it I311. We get 38.7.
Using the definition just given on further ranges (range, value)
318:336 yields 42.6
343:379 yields 42.6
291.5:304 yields 28.3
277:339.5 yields 35.4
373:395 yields 42.8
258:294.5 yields 26.9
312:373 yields 42.7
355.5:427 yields 42.7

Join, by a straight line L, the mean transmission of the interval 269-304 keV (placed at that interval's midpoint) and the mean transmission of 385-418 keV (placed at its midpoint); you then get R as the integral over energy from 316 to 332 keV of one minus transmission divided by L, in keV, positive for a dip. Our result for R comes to -4.1 keV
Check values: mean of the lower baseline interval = 28.7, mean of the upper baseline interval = 43.7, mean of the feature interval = 42.3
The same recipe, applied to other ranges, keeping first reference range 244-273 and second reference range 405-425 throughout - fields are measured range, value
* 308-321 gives -4.30 keV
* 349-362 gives -3.22 keV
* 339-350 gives -2.83 keV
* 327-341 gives -4.81 keV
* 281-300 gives 1.48 keV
